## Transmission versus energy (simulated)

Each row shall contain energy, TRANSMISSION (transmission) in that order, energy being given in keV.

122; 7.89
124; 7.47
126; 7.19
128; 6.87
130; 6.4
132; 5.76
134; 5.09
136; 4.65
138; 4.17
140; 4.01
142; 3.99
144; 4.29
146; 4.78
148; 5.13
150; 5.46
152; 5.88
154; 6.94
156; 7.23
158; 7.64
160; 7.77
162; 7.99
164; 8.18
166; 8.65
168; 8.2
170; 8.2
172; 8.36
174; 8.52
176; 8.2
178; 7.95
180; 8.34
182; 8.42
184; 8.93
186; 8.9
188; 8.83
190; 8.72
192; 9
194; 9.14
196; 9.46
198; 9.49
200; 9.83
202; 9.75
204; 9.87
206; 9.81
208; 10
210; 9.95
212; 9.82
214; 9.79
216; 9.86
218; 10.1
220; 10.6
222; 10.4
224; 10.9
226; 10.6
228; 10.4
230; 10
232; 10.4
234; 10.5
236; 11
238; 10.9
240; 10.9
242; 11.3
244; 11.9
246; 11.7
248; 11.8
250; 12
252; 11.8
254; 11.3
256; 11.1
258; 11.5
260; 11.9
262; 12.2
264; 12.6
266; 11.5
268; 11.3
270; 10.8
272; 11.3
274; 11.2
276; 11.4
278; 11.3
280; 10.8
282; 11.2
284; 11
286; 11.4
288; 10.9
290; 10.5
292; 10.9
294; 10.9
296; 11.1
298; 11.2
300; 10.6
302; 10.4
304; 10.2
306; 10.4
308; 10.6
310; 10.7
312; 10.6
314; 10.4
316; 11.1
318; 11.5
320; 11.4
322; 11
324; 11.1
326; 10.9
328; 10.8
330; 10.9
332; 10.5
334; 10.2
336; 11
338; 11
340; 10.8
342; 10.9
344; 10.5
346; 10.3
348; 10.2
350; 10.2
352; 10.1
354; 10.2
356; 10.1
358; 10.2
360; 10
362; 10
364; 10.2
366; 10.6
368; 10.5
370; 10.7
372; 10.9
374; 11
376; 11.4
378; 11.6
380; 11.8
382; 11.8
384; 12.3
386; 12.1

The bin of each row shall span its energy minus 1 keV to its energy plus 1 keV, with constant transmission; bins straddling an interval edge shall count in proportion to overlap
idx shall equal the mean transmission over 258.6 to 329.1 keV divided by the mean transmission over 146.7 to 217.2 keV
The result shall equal 1.3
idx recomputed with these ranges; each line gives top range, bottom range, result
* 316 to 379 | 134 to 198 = 1.46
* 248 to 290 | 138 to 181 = 1.66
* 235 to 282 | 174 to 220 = 1.23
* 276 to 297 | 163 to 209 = 1.24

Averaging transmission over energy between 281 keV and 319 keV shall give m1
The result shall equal 10.8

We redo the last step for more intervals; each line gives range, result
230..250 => 11.1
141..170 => 6.64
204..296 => 11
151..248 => 9.38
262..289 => 11.3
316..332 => 11.1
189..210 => 9.53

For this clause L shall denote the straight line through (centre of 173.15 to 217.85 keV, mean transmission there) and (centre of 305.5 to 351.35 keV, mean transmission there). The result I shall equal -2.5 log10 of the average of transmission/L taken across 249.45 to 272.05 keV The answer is -0.17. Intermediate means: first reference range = 9.23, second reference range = 10.7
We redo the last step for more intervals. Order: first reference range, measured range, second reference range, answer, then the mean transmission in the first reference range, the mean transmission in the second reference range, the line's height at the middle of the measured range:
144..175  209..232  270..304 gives -0.14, 7.17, 11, 8.99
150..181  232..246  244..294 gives -0.07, 7.79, 11.4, 10.3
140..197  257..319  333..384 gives -0.17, 7.55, 10.7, 9.52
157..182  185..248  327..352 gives -0.15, 8.18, 10.6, 8.84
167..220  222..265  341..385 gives -0.17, 9.16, 10.7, 9.62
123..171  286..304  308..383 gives -0.13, 6.33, 10.7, 9.61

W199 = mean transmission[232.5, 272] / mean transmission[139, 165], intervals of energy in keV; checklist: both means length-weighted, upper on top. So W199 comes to 1.88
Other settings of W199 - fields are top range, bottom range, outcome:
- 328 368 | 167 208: 1.17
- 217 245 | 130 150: 2.24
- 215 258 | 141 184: 1.52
